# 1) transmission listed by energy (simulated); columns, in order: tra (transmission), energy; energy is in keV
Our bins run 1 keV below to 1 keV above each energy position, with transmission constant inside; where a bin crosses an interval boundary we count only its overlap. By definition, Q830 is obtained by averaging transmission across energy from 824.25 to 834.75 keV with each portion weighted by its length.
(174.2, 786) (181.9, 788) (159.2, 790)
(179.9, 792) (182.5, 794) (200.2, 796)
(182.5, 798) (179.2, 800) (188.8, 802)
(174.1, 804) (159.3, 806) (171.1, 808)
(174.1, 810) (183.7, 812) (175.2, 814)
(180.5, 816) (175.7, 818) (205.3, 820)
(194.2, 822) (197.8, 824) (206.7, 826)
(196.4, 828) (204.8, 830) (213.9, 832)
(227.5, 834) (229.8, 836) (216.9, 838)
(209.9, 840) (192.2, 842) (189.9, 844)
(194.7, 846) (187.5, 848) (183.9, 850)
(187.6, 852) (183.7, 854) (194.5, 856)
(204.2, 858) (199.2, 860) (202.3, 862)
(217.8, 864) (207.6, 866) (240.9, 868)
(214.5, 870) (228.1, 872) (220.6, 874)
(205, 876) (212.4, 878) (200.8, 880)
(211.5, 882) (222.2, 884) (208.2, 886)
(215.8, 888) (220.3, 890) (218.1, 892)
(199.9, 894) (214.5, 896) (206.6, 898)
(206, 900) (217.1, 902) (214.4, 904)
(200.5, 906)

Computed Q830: 209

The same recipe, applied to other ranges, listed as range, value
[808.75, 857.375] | 196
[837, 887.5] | 206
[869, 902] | 213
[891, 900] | 209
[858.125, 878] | 214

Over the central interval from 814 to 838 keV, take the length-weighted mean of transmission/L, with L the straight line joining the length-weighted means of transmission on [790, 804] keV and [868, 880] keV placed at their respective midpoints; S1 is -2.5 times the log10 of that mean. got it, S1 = -0.04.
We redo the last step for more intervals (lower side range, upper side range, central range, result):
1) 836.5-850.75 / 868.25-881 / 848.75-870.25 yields 0.02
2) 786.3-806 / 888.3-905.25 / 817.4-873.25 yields -0.05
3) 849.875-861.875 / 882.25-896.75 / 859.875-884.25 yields -0.06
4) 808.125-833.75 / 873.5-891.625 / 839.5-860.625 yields 0.05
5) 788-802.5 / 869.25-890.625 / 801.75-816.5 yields 0.07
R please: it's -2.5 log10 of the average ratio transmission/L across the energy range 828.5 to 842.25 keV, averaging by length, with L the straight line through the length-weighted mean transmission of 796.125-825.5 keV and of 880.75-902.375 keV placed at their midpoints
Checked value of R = -0.12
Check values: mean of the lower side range 183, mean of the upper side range 212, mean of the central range 214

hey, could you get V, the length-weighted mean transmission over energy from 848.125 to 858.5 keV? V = 190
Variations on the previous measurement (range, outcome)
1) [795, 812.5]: 179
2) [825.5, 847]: 208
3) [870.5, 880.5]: 214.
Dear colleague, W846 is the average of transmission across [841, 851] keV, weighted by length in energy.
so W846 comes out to 190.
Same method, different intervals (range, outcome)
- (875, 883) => 207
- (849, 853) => 186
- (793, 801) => 186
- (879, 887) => 211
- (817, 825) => 193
